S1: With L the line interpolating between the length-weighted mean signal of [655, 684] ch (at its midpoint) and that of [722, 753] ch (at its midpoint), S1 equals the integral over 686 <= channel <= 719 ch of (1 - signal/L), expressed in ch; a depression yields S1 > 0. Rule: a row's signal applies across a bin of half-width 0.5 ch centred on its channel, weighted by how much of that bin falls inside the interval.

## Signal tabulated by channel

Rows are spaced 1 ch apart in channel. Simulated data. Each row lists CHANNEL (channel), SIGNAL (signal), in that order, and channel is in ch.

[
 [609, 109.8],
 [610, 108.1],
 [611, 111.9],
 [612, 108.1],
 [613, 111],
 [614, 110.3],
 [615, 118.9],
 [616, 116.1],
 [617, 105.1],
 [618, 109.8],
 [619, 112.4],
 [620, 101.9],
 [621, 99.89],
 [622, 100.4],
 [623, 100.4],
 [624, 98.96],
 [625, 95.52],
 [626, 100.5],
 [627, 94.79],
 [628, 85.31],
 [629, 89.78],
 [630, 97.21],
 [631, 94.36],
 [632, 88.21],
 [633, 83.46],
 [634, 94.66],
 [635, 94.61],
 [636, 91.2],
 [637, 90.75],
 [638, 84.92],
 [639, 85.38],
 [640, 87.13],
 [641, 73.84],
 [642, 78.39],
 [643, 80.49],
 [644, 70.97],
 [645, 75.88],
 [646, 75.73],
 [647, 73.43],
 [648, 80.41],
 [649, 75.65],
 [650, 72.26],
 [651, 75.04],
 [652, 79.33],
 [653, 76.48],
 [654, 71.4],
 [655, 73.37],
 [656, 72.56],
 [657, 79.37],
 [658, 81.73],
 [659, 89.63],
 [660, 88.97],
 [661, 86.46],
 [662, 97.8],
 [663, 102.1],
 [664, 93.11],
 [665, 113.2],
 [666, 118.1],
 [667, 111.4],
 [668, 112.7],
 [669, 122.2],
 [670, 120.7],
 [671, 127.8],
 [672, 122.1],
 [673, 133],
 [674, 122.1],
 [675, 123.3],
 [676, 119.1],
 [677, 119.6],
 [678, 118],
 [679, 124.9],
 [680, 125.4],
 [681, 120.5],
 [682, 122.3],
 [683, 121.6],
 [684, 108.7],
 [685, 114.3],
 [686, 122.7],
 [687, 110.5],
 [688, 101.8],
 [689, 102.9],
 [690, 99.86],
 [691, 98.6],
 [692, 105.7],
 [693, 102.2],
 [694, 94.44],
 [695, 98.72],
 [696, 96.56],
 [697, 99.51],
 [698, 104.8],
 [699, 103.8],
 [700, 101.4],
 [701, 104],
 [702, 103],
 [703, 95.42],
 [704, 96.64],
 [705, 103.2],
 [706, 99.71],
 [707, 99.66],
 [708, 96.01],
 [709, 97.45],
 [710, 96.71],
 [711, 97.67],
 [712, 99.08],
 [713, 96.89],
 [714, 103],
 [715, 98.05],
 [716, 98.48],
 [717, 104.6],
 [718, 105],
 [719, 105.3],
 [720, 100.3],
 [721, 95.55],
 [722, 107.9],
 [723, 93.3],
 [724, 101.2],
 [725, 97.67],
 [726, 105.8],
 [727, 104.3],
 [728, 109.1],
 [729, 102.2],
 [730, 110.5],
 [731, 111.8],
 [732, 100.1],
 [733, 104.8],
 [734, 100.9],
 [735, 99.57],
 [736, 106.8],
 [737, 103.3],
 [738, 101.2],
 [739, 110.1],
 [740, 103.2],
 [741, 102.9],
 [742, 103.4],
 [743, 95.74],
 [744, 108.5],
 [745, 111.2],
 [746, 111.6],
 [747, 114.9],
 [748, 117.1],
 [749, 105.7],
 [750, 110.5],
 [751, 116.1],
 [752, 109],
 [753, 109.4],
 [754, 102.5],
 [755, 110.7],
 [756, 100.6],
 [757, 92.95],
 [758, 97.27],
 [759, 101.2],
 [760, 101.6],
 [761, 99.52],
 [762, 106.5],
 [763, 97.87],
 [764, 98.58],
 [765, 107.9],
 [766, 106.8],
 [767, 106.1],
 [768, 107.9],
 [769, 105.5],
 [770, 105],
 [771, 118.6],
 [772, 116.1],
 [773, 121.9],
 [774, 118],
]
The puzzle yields 2.12 ch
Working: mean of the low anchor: 110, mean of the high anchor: 106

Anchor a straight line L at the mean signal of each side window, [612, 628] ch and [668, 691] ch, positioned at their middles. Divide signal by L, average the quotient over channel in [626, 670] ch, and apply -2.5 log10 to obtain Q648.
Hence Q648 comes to 0.250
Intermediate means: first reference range 105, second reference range 118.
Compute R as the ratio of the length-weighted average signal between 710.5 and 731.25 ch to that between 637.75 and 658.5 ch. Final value 1.3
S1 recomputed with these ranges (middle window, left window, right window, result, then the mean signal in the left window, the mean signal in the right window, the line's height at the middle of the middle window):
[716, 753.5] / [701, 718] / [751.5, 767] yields -1.52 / 99.4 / 103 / 101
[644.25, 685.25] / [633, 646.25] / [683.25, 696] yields -2.47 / 83.5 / 105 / 94.3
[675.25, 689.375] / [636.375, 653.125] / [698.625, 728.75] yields -4.09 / 78.7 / 101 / 90.7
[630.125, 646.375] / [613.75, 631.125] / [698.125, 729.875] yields 2.70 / 102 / 101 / 102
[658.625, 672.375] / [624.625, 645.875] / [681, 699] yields -1.34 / 87.2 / 107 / 97.9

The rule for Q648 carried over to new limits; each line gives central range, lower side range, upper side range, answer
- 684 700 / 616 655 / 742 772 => -0.08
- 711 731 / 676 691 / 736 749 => 0.08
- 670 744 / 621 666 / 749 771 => -0.11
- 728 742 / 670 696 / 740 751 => 0.05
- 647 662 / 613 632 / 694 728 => 0.27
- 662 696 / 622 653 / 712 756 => -0.20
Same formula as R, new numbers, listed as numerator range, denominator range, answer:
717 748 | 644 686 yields 1.04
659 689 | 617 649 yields 1.27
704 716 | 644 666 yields 1.19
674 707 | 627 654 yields 1.31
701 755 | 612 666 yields 1.14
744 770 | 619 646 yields 1.18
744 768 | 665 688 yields 0.89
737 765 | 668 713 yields 0.97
